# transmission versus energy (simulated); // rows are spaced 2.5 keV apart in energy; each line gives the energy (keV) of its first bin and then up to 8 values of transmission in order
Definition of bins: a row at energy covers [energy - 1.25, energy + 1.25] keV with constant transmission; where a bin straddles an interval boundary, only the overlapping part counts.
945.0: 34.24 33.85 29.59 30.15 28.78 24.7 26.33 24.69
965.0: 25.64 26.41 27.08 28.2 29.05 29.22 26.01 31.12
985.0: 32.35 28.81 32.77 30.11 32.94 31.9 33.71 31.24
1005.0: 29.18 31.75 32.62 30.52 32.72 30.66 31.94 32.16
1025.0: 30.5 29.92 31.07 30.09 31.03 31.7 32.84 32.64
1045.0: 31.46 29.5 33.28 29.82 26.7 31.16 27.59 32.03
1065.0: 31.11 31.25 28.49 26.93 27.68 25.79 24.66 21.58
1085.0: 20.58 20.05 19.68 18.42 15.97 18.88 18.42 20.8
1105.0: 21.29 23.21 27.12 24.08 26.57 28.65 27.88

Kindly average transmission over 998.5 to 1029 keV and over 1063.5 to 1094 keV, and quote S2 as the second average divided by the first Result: 0.8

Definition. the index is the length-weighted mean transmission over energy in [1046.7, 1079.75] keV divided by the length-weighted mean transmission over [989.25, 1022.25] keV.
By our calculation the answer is 0.92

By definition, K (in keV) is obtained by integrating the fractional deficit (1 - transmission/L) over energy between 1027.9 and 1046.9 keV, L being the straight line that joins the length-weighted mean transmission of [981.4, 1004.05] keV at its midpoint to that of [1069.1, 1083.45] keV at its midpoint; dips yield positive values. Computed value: -1.90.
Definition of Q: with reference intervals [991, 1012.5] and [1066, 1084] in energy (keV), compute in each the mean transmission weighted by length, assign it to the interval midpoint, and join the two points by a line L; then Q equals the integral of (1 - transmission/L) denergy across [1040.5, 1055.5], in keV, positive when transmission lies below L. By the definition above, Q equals -1.3 keV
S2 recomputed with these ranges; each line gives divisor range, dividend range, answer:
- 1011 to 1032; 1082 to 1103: 0.62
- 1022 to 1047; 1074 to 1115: 0.70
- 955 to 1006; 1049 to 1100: 0.87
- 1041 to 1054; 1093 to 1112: 0.67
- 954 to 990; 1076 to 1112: 0.76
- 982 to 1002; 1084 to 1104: 0.60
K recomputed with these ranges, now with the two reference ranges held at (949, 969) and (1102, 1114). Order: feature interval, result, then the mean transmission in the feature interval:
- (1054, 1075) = -4.1 keV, 29.3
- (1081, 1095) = 2.5 keV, 19.8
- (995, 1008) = -2.8 keV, 31.7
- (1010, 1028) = -4.0 keV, 31.4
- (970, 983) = -0.9 keV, 28.4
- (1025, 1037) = -2.5 keV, 30.6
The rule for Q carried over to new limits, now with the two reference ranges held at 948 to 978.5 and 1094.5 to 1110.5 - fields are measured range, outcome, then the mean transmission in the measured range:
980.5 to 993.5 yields -2.12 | 30.8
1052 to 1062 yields -2.61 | 29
